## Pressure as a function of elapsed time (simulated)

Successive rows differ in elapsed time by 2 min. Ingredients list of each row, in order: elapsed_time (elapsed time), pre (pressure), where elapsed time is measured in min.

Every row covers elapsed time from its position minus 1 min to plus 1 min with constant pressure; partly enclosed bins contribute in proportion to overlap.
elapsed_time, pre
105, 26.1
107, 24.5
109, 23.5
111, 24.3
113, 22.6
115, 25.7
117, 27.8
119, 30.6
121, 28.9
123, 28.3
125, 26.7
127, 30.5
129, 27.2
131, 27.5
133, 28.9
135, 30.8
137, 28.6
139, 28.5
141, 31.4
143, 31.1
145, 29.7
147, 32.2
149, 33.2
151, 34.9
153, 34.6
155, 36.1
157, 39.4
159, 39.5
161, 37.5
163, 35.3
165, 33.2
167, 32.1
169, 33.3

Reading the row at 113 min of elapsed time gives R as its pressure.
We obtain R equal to 22.6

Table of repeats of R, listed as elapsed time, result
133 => 28.9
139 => 28.5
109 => 23.5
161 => 37.5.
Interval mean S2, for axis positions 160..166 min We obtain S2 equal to 35.3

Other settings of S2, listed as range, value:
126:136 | 29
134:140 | 29.3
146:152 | 33.4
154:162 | 38.1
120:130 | 28.3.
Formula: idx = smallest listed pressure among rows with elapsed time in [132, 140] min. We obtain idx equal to 28.5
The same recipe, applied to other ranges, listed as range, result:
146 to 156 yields 32.2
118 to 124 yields 28.3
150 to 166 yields 33.2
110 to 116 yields 22.6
